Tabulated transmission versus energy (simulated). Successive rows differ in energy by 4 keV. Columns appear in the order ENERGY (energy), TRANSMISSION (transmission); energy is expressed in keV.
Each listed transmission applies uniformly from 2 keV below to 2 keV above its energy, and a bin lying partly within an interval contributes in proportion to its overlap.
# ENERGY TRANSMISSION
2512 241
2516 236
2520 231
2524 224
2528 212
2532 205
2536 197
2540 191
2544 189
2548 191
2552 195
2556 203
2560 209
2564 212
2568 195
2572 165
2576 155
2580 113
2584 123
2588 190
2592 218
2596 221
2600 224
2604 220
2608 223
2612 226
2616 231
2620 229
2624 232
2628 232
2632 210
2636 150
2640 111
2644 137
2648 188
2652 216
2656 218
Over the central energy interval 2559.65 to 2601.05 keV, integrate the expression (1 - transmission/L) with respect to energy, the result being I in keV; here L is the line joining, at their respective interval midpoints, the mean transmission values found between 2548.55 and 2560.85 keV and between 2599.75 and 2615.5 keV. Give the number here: 5.8 keV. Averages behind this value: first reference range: 200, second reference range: 224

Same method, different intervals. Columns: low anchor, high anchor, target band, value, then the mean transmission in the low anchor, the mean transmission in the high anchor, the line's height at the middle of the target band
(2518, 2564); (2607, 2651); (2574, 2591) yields 4.4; 205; 197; 201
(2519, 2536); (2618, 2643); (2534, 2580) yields 4.6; 215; 192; 208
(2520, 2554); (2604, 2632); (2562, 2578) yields 2.3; 202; 227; 212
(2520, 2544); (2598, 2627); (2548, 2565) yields 0.8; 206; 227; 213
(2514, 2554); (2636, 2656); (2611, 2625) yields -4.1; 207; 167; 177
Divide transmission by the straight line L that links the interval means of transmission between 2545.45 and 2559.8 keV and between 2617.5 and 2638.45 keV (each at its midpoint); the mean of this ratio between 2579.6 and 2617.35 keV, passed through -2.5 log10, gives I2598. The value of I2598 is 0.015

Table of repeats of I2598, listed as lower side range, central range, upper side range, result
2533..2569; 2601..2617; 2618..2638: -0.09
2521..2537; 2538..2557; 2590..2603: 0.11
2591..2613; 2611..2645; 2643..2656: 0.05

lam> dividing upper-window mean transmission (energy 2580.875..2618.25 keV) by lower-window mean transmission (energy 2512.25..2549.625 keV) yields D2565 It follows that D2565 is 1.0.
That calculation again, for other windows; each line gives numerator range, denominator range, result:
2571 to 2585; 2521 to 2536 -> 0.65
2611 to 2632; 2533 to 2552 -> 1.18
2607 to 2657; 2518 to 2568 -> 0.98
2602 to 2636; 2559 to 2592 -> 1.28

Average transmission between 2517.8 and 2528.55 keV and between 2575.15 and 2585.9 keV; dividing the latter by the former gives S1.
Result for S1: 0.57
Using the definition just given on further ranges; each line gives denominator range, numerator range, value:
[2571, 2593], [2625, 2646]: 1.08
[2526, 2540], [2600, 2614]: 1.10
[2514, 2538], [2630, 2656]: 0.79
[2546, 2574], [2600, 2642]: 1.06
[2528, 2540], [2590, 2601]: 1.10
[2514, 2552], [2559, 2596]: 0.85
